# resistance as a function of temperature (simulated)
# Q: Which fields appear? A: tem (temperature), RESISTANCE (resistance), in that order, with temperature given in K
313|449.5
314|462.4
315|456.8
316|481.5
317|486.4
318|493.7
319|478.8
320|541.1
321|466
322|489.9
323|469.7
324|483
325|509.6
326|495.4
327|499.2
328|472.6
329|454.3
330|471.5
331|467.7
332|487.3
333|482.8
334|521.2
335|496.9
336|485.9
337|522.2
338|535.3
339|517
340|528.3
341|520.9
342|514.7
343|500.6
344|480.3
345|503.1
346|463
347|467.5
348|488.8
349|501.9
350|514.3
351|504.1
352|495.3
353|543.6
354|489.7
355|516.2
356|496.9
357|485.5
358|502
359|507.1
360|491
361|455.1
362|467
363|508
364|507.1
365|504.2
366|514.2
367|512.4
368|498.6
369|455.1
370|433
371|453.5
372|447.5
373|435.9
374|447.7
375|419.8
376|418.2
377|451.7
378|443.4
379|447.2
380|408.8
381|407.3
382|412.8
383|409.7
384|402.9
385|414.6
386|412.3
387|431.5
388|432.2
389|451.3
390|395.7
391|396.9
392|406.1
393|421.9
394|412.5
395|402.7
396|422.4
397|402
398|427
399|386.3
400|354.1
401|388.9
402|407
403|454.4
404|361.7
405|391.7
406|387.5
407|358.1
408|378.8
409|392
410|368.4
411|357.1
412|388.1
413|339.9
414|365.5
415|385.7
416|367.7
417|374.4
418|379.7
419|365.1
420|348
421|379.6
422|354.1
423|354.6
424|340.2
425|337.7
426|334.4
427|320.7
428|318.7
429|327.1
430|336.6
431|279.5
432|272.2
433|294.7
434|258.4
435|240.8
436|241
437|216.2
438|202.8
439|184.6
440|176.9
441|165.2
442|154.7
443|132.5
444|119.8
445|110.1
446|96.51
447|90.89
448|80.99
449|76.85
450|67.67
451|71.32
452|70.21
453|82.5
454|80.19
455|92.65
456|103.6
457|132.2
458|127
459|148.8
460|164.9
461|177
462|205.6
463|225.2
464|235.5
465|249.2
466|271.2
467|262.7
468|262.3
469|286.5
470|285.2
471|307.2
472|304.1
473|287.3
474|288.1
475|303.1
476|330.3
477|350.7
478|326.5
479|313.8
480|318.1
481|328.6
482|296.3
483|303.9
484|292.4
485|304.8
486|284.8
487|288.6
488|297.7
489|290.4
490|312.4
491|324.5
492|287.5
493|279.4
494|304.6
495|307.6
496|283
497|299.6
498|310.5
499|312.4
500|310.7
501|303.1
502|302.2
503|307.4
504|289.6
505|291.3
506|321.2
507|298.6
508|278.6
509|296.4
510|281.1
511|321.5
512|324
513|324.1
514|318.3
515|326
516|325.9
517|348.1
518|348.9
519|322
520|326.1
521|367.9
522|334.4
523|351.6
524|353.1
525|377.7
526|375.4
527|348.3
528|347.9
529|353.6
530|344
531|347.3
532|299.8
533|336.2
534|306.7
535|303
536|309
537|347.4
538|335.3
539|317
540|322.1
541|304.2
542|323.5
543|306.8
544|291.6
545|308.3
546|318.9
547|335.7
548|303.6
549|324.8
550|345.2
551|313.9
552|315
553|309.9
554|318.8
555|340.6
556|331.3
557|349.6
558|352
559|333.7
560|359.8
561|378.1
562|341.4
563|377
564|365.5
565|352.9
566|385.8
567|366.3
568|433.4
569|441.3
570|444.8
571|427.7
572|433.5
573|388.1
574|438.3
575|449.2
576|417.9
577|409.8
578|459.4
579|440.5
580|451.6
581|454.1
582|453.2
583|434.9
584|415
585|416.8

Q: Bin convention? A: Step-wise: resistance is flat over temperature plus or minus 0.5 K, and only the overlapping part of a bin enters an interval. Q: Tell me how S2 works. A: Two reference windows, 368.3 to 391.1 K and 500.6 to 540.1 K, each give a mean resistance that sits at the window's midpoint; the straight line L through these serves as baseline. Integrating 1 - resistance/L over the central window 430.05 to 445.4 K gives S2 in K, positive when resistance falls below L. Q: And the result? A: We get 7.1 K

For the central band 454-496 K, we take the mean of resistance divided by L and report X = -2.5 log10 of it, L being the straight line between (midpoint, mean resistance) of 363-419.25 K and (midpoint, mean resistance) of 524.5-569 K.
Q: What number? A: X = 0.379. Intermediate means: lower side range 416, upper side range 339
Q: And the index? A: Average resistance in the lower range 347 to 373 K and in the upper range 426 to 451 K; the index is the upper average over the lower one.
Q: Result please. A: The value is 0.4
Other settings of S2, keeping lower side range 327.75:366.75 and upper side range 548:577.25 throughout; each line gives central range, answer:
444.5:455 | 8.5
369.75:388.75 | 2.0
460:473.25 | 5.4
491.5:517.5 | 6.4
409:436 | 6.9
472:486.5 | 3.9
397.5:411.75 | 2.4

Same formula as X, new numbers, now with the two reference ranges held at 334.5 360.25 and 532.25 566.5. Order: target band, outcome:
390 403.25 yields 0.14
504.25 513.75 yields 0.20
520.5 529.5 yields -0.01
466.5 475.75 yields 0.35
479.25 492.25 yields 0.26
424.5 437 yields 0.42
